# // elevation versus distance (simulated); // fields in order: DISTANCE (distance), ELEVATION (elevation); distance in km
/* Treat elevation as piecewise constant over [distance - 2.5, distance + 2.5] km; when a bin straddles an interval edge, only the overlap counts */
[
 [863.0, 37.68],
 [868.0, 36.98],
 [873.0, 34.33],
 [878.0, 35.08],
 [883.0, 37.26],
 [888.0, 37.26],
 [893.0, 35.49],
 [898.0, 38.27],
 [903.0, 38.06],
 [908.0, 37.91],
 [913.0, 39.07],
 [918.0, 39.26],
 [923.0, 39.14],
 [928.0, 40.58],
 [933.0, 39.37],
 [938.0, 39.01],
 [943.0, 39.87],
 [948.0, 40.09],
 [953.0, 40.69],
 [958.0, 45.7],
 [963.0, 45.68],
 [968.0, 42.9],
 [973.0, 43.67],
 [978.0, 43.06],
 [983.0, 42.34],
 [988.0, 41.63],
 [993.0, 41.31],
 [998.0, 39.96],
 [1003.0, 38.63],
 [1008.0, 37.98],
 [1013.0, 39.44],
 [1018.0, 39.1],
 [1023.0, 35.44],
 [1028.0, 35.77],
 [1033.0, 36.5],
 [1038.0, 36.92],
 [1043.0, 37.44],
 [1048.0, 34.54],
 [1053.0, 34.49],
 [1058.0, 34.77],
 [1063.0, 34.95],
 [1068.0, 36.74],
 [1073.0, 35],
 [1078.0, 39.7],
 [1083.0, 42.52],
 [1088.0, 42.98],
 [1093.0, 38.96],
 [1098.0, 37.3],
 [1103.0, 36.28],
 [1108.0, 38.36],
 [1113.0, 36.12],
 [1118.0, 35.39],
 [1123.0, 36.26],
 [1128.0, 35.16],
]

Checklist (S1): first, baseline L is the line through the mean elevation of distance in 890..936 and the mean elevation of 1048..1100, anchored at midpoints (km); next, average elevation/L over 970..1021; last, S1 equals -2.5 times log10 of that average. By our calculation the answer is -0.07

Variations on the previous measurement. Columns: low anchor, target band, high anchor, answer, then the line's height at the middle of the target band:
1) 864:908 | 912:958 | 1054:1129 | -0.09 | 36.9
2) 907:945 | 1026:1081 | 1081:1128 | 0.07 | 38.4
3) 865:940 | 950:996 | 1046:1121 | -0.14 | 37.6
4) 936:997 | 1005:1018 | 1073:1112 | 0.06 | 41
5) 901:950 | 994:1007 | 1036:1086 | -0.04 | 37.9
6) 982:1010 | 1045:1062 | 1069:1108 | 0.14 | 39.4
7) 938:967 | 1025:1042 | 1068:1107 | 0.10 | 40.1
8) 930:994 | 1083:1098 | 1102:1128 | -0.09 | 37.3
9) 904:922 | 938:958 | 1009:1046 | -0.07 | 38.3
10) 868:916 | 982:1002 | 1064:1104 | -0.09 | 37.8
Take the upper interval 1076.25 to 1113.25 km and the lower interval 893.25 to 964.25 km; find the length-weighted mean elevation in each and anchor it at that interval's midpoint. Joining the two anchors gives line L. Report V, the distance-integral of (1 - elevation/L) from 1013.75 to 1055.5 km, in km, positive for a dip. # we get 3.24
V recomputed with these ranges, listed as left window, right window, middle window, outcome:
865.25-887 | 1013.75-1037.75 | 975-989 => -2.22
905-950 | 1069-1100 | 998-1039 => 1.75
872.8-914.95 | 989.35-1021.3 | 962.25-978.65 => -2.14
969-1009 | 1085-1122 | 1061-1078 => 1.18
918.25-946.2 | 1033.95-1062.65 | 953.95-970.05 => -2.44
